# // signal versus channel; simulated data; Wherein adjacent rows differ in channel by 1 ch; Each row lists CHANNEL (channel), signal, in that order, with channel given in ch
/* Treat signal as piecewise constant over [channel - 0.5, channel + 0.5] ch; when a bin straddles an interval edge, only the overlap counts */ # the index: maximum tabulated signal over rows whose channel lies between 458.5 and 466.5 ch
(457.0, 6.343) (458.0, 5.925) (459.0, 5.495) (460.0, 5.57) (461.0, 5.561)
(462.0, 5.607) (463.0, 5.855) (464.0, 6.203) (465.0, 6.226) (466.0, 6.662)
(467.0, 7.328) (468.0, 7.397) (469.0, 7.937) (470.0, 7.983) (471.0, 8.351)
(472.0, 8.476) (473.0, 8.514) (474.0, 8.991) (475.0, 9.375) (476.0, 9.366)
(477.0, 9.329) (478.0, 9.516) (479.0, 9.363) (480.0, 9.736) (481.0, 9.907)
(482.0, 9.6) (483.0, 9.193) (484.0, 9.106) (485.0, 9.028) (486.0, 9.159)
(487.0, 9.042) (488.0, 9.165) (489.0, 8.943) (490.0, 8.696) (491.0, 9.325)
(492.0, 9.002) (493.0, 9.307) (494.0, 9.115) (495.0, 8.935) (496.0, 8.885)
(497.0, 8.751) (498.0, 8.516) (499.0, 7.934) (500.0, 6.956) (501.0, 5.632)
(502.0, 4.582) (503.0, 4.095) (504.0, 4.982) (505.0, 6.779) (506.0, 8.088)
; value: 6.662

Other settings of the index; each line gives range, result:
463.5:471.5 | 8.351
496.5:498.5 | 8.751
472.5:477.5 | 9.375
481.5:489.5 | 9.6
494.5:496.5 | 8.935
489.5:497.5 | 9.325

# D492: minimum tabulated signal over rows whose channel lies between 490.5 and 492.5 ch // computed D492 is 9.002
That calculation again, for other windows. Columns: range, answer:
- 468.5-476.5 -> 7.937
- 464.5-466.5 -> 6.226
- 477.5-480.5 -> 9.363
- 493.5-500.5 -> 6.956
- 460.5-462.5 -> 5.561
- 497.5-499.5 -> 7.934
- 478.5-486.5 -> 9.028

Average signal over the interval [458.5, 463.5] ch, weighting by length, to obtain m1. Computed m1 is 5.62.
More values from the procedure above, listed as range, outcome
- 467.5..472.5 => 8.03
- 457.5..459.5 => 5.71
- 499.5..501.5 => 6.29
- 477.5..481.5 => 9.63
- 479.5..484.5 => 9.51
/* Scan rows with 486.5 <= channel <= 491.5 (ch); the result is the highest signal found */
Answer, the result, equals 9.325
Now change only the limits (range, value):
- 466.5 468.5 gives 7.397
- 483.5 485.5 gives 9.106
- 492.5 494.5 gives 9.307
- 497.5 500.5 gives 8.516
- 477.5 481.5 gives 9.907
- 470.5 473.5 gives 8.514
